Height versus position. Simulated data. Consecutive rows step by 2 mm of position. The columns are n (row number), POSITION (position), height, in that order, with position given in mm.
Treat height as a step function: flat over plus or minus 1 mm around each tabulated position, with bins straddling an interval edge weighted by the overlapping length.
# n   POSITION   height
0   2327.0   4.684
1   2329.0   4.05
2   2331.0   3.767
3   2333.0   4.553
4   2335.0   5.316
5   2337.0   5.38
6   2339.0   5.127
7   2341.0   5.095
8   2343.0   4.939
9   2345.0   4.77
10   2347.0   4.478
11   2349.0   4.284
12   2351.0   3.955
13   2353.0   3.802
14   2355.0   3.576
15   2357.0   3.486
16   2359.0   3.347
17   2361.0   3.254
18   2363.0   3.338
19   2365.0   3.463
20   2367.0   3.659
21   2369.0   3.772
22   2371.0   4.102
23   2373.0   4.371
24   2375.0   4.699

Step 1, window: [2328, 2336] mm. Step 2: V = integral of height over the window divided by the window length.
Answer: 4.42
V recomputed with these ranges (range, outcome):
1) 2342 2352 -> 4.49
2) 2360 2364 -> 3.3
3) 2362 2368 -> 3.49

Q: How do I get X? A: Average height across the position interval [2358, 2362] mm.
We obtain 3.3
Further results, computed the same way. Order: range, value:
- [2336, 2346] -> 5.06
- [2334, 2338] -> 5.35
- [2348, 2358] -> 3.82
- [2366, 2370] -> 3.72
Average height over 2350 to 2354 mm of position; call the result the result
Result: 3.88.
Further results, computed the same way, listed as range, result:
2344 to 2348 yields 4.62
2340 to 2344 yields 5.02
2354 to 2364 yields 3.4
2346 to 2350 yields 4.38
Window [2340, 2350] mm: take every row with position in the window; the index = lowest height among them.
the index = 4.284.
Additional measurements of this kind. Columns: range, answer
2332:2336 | 4.553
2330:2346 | 3.767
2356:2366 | 3.254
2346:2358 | 3.486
